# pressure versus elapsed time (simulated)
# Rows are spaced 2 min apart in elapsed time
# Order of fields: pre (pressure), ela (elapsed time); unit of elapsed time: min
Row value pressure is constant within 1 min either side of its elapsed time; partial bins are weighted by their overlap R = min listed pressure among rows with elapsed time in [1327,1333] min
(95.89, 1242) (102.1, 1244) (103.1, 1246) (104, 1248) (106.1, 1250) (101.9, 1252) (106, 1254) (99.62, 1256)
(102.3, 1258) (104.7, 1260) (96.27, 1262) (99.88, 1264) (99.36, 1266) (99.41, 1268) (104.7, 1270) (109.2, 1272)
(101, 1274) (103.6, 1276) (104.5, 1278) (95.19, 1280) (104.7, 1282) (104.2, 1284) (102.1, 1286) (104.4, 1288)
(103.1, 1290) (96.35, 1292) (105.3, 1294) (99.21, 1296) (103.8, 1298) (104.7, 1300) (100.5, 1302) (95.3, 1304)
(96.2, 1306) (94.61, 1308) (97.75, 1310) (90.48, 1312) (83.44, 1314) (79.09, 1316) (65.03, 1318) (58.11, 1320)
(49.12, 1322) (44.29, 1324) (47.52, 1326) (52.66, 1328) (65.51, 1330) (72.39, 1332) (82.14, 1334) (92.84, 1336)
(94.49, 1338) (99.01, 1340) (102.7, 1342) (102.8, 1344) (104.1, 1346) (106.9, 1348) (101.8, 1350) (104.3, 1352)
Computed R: 52.66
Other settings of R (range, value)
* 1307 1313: 90.48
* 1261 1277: 96.27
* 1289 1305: 95.3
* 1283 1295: 96.35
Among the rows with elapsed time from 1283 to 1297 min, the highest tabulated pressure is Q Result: 105.3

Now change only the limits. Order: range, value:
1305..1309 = 96.2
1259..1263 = 104.7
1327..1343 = 102.7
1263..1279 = 109.2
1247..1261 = 106.1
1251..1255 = 106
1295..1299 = 103.8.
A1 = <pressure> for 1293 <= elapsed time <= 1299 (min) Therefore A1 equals 103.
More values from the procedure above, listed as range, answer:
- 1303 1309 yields 95.4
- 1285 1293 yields 101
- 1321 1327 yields 47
